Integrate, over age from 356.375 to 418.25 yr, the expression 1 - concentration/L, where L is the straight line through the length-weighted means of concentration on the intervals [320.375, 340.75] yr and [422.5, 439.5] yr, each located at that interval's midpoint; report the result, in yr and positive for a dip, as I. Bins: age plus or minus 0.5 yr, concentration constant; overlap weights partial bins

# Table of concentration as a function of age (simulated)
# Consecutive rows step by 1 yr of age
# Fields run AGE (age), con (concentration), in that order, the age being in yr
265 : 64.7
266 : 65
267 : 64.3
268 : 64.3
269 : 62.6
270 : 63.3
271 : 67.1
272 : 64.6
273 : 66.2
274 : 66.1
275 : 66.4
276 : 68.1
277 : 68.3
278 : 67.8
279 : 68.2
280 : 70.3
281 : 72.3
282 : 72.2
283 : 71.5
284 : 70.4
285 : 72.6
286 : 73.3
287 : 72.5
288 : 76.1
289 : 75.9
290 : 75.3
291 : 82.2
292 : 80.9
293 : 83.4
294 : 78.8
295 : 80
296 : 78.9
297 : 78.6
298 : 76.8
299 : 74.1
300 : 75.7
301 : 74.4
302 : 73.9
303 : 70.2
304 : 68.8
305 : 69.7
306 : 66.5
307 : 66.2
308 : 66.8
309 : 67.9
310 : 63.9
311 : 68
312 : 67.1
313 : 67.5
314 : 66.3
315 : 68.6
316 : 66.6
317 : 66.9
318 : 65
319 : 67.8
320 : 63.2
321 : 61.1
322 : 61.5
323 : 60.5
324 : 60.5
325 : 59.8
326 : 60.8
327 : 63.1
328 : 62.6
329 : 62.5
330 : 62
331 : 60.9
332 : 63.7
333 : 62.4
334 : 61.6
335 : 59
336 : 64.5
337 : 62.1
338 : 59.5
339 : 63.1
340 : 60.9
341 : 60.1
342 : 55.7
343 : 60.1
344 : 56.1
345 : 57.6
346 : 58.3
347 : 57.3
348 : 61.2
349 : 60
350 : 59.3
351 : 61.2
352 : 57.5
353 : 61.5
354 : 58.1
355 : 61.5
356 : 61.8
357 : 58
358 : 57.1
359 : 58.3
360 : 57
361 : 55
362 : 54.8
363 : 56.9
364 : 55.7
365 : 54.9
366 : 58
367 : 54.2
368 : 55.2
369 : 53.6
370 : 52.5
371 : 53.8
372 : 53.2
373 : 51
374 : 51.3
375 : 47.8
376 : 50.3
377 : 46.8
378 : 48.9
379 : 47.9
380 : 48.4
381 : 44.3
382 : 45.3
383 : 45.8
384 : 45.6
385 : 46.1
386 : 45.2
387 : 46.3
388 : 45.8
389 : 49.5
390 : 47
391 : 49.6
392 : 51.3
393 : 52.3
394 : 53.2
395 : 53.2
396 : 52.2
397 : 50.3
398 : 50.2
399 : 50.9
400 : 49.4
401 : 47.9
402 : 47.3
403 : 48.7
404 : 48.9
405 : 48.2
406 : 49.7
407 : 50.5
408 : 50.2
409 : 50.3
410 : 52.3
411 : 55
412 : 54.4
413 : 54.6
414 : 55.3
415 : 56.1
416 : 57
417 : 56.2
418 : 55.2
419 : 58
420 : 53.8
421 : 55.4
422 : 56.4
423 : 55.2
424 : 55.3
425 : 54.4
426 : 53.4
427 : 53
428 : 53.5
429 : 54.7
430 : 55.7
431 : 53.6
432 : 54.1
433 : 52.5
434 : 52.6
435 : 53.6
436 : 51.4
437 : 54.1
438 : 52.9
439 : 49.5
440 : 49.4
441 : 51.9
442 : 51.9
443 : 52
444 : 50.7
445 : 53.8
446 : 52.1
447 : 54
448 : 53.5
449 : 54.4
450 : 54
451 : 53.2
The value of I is 6.0 yr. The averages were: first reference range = 61.6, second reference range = 53.5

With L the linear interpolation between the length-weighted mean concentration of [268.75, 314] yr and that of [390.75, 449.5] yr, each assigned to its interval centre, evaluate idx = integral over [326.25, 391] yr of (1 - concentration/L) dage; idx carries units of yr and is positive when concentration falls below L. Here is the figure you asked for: 6.5 yr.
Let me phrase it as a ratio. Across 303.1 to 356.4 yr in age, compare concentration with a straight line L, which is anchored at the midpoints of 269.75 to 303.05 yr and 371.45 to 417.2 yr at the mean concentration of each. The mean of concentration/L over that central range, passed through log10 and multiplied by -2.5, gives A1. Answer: 0.02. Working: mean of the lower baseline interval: 72.9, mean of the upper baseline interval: 50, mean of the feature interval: 62.6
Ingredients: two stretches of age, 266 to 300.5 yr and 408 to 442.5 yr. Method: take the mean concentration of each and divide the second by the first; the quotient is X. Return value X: 0.7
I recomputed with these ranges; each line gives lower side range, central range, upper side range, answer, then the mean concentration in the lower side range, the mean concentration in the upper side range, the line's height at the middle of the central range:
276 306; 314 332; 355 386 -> 0.6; 74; 52.3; 65.3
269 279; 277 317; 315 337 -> -4.6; 66.3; 62.8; 64.8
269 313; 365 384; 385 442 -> 2.6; 71.5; 52.1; 58.3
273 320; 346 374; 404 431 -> 2.4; 71.4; 53.9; 62.2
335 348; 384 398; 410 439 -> 1.8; 59.6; 54.4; 56.5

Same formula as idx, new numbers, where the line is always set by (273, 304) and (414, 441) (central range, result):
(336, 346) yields 1.0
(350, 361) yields 0.9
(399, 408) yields 1.3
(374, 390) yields 3.6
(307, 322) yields 0.8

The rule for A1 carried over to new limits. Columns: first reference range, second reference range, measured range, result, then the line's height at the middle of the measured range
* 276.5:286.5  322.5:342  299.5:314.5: -0.05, 66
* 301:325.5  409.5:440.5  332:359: 0.05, 62.7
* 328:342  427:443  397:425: 0.04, 54.9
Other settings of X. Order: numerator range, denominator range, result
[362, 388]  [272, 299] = 0.69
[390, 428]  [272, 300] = 0.71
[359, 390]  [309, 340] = 0.80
